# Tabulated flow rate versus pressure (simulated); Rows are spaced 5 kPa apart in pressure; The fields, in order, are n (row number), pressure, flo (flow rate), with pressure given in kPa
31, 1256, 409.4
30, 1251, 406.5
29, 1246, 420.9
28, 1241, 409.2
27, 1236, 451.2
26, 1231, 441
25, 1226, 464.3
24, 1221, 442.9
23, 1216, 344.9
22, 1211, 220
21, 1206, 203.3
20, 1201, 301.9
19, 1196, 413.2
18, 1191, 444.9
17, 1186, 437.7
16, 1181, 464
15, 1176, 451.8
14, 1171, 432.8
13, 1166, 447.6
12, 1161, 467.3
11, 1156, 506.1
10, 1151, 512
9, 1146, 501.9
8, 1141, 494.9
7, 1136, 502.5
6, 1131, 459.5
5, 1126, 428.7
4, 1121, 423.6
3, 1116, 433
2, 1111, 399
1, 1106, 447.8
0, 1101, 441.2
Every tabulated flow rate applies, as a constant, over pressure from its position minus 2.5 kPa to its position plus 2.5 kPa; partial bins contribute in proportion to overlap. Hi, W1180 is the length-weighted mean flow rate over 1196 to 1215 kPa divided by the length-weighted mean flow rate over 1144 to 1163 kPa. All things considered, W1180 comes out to 0.5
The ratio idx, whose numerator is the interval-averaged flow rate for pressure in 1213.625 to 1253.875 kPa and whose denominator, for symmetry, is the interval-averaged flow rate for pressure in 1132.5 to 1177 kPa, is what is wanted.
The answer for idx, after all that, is 0.9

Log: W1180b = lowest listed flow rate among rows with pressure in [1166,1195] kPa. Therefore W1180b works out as 432.8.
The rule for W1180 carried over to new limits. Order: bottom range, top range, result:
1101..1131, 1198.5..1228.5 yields 0.77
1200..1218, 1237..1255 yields 1.58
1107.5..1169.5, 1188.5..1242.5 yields 0.81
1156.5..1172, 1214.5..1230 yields 0.93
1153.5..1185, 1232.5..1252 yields 0.92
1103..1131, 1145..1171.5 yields 1.12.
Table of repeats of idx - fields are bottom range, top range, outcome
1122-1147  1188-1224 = 0.72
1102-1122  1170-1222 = 0.88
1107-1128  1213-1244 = 1.00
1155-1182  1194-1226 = 0.72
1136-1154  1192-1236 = 0.72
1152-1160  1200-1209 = 0.49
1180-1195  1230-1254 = 0.96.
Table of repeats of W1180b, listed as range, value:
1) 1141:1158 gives 494.9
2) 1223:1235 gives 441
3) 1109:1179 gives 399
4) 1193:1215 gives 203.3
